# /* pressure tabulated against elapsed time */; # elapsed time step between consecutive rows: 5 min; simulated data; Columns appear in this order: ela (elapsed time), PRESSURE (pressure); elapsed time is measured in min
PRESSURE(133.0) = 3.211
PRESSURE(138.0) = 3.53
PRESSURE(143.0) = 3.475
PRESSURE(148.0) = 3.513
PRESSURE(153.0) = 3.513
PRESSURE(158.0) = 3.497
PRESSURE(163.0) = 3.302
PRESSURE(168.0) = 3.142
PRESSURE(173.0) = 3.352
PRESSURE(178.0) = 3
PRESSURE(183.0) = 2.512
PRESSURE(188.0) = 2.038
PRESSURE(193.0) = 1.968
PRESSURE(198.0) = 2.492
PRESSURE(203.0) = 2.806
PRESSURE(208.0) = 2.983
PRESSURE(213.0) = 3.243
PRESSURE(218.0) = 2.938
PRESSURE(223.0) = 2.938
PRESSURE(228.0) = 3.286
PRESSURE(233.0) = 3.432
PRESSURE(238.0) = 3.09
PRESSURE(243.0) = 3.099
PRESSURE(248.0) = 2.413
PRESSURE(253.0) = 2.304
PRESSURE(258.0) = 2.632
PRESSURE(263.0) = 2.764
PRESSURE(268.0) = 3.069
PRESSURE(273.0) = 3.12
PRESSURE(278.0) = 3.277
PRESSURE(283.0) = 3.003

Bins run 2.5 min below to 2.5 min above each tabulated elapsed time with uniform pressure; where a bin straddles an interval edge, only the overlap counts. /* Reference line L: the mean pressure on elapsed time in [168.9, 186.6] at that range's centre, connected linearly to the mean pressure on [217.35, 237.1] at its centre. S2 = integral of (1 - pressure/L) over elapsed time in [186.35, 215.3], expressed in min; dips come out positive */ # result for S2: 4.17 min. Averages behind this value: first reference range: 2.91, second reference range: 3.16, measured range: 2.6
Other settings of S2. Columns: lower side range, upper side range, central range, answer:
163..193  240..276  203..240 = -4.4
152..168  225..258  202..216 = 0.3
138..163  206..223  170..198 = 5.9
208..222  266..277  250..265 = 2.7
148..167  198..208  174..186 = 1.2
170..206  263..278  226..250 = -1.6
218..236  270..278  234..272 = 4.4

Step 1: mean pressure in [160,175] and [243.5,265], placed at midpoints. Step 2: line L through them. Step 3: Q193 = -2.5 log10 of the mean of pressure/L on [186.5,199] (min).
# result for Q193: 0.39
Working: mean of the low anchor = 3.27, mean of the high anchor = 2.58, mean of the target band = 2.14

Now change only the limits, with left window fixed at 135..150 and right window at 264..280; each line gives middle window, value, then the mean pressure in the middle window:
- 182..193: 0.475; 2.17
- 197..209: 0.197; 2.77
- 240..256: 0.212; 2.62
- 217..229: 0.076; 3.04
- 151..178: 0.034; 3.32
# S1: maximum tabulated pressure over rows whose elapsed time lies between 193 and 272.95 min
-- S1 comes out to 3.432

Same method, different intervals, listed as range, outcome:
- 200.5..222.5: 3.243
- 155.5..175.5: 3.497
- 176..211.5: 3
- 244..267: 2.764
